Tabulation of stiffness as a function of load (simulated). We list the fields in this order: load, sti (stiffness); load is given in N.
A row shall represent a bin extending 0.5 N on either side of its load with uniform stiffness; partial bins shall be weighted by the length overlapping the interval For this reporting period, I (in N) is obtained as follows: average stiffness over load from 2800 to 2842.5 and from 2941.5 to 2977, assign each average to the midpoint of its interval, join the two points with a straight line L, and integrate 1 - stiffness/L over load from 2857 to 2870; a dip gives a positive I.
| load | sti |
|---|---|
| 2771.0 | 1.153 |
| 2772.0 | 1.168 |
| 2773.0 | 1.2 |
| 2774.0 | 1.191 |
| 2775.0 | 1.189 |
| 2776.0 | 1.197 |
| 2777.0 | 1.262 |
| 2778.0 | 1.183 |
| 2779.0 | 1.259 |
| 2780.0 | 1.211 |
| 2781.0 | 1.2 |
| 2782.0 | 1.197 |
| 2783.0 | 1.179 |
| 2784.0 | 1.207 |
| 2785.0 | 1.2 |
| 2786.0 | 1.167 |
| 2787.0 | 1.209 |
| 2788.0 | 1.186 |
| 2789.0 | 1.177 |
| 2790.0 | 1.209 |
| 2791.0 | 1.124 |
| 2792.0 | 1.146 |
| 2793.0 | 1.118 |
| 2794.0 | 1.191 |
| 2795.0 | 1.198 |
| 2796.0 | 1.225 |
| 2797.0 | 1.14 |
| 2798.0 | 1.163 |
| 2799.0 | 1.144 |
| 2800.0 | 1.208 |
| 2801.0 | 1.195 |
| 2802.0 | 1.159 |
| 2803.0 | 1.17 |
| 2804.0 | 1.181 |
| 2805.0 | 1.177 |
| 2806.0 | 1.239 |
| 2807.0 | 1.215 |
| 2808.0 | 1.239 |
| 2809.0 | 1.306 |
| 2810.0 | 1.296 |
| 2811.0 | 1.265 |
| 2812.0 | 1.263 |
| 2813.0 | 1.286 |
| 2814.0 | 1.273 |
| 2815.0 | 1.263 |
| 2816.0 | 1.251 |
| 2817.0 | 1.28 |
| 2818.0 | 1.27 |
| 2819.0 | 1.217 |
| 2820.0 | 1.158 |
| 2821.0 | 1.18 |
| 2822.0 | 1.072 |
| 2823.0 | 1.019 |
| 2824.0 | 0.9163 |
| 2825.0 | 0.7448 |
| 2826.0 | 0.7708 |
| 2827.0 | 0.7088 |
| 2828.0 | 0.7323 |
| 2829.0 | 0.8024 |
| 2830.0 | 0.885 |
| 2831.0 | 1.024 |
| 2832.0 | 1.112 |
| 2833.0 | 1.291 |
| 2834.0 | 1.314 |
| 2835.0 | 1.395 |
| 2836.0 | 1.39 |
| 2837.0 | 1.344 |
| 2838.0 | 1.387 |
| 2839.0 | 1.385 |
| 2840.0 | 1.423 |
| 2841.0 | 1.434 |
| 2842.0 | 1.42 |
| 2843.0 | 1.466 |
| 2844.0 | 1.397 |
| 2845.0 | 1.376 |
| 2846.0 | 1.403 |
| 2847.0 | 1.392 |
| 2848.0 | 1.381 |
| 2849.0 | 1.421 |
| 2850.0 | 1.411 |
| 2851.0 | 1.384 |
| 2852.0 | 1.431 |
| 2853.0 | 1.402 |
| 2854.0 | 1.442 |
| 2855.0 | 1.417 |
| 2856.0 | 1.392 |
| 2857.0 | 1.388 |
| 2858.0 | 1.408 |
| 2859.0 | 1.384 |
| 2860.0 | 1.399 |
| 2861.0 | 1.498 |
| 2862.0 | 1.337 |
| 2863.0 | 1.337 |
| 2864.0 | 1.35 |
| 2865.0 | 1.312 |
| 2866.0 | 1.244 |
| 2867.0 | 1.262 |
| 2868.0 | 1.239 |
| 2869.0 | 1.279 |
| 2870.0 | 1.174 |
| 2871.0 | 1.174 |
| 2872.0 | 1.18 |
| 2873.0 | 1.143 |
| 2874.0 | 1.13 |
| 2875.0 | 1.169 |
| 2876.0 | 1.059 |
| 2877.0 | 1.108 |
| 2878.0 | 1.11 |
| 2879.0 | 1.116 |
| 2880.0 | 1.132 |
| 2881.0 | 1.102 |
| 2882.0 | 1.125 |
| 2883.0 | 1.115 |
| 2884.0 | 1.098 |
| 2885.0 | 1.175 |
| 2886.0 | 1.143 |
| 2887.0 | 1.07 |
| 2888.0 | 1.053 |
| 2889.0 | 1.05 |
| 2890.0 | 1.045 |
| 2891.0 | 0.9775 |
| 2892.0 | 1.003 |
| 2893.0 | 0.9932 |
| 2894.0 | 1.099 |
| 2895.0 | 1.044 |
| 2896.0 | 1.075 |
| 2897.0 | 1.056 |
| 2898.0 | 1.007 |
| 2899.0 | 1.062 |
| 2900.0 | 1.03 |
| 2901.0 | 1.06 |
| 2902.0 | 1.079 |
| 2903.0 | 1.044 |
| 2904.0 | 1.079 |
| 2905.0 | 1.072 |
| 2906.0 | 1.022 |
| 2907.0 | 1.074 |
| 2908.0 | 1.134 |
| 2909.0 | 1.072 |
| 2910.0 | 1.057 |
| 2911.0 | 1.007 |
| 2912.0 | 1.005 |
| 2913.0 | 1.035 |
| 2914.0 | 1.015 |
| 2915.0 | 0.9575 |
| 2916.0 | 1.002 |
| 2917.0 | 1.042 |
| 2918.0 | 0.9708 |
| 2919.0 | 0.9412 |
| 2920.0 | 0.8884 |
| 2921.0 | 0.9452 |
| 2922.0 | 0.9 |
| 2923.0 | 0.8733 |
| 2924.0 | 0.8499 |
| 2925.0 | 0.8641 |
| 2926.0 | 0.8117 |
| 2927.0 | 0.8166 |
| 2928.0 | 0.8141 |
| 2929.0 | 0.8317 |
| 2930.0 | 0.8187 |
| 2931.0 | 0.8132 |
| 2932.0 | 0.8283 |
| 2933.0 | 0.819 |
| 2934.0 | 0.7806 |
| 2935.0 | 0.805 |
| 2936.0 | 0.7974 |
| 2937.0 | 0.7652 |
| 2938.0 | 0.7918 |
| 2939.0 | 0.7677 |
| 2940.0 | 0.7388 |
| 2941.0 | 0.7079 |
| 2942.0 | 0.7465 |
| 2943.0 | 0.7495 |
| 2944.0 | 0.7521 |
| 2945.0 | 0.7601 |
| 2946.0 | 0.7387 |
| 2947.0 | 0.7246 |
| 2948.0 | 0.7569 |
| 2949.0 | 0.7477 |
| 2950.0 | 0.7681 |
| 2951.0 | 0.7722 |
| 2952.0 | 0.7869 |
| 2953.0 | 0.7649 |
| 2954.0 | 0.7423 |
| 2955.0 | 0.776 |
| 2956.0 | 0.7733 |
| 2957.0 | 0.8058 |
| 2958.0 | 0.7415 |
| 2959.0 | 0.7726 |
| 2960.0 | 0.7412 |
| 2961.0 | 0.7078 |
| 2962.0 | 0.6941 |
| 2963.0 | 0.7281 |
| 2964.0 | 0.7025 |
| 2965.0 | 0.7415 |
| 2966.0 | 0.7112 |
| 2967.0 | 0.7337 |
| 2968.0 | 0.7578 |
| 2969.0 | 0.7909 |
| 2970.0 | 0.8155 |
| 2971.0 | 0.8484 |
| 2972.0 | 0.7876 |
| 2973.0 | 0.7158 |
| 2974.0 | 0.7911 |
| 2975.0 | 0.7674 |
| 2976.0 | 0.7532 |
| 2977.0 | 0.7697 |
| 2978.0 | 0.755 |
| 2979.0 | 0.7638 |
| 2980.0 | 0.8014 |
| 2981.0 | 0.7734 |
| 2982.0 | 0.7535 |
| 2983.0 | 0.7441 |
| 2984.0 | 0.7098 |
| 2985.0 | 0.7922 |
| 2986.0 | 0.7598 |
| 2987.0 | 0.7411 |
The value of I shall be -3.5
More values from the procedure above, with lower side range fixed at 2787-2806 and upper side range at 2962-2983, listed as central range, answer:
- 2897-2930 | -2.8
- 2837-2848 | -3.5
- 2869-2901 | -4.2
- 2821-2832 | 2.1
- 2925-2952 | 2.0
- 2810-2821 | -1.2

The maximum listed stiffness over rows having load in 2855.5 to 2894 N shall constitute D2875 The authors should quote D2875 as 1.498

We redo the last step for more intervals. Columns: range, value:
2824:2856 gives 1.466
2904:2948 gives 1.134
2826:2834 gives 1.314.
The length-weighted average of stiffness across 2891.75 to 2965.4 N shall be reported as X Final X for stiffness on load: 0.879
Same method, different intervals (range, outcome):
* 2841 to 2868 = 1.38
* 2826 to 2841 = 1.15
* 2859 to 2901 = 1.15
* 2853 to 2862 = 1.41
